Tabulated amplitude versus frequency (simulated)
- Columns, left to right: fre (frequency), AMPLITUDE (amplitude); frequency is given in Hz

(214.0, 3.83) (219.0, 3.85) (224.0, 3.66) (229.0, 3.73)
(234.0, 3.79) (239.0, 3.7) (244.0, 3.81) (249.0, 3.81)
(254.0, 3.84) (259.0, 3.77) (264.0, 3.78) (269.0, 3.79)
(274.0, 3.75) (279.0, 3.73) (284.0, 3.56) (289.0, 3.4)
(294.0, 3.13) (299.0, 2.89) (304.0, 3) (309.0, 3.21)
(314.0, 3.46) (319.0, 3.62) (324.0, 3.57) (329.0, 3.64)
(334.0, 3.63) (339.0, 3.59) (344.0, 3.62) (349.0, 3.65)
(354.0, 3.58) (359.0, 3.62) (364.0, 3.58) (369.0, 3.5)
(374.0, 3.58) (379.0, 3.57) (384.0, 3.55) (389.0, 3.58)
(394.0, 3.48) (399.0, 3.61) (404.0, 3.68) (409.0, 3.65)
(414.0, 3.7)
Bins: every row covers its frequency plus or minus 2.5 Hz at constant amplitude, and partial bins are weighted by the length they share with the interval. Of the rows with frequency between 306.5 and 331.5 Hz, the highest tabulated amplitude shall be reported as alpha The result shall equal 3.64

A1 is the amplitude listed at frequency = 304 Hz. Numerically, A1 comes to 3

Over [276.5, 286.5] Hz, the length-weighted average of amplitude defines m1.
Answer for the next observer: 3.65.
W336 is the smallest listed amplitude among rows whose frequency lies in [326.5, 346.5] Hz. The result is 3.59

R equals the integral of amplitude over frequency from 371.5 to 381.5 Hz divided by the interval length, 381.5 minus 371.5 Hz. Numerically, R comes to 3.58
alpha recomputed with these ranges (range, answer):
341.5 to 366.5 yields 3.65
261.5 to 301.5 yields 3.79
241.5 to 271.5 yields 3.84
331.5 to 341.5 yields 3.63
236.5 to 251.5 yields 3.81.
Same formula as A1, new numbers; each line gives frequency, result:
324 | 3.57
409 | 3.65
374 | 3.58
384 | 3.55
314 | 3.46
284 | 3.56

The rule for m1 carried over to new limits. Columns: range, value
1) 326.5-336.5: 3.63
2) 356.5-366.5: 3.6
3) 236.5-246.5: 3.75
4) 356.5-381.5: 3.57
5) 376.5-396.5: 3.55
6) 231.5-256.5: 3.79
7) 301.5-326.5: 3.37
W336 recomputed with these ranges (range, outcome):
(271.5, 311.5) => 2.89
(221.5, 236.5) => 3.66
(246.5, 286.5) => 3.56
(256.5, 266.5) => 3.77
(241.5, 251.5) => 3.81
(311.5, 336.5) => 3.46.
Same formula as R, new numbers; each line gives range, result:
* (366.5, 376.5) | 3.54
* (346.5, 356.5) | 3.61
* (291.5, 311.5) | 3.06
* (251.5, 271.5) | 3.79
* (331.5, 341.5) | 3.61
